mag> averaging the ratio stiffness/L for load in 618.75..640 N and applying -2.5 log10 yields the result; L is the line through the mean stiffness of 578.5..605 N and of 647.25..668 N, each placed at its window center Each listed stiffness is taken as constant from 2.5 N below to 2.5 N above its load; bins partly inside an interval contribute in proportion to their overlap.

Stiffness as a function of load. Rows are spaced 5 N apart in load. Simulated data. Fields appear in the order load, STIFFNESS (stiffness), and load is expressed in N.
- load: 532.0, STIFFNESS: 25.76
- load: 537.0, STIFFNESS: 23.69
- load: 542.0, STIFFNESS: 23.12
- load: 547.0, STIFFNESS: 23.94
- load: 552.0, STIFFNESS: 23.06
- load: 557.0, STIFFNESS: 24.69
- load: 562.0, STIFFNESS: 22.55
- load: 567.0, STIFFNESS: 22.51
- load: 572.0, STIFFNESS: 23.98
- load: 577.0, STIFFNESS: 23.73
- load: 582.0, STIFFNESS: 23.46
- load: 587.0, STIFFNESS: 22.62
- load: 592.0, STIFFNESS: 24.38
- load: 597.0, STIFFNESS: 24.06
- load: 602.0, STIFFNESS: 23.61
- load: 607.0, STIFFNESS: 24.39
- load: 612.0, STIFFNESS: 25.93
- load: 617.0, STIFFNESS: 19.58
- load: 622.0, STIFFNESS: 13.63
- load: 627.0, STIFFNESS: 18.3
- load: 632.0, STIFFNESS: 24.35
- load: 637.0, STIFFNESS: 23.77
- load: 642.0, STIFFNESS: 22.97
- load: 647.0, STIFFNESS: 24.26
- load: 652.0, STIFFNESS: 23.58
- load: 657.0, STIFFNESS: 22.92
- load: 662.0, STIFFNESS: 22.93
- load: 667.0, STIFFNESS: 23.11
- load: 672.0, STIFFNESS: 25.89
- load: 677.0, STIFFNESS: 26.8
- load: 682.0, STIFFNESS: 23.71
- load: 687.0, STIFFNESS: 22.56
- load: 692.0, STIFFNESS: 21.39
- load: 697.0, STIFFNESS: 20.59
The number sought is 0.168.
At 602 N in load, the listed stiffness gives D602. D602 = 23.61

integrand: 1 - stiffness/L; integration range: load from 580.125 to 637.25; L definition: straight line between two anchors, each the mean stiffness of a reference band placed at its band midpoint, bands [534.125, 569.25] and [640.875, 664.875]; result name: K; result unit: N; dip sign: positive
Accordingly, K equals 2.7 N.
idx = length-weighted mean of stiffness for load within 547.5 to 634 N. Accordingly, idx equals 22.7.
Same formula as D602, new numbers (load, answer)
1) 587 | 22.62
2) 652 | 23.58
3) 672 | 25.89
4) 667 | 23.11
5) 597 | 24.06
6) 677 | 26.8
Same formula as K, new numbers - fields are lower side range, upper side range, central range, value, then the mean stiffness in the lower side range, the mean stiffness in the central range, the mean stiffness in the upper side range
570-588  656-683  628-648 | 0.54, 23.5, 23.4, 24.3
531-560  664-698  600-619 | 0.22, 23.9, 23.5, 23.6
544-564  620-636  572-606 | -3.35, 23.6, 23.7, 19.4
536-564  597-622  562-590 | -0.19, 23.5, 23.2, 22.5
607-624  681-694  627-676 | -4.65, 20.6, 23.6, 22.5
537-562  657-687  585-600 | 0.05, 23.6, 23.7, 24.2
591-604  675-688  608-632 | 3.90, 24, 20.2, 24.5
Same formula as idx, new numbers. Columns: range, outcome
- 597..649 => 22.2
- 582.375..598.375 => 23.6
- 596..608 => 24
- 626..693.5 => 23.5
